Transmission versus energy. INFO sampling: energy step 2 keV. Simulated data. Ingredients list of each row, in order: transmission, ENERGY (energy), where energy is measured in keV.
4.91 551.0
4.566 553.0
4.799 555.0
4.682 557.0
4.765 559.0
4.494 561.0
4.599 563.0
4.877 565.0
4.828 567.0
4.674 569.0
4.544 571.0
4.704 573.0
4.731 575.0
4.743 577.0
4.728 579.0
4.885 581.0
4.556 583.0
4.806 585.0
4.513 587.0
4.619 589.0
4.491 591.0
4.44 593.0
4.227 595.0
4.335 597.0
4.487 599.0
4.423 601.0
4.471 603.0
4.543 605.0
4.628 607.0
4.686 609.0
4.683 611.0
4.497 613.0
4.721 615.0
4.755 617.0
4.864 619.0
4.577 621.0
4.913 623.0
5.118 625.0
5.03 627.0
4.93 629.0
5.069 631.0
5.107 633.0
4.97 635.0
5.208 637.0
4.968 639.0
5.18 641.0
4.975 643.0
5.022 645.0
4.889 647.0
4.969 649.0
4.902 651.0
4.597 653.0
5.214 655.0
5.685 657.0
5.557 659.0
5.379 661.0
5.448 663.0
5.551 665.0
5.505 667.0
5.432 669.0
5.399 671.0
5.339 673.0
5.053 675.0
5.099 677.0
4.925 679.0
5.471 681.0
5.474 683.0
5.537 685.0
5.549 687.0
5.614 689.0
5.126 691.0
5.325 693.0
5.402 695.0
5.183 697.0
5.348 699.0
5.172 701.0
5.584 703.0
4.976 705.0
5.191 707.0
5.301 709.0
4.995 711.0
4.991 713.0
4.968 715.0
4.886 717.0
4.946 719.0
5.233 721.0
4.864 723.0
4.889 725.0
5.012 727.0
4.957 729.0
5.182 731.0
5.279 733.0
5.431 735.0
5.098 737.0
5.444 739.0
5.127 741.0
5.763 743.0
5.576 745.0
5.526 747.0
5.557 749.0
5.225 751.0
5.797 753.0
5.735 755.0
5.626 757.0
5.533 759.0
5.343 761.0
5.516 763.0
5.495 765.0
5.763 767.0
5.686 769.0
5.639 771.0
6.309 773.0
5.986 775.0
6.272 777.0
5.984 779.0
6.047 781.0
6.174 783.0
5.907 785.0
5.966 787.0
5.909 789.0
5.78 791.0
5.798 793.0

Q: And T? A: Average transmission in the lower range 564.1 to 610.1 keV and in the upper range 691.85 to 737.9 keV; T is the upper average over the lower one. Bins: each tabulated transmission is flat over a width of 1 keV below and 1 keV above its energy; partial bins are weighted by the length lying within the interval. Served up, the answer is 1.12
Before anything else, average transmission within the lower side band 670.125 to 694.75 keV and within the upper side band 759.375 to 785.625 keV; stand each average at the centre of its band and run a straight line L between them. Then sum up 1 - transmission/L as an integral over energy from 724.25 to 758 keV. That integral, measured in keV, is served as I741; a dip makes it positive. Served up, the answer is 1.8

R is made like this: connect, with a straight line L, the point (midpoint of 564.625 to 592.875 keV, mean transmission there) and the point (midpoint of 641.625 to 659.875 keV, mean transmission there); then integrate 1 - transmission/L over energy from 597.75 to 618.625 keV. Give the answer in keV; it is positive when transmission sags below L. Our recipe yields 1.1 keV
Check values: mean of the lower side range 4.68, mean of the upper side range 5.09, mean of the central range 4.59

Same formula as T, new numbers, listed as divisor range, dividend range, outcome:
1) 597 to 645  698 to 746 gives 1.08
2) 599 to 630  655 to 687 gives 1.14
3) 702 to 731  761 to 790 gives 1.16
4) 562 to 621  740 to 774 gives 1.21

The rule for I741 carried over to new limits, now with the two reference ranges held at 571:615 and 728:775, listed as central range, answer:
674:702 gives -0.9 keV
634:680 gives -2.1 keV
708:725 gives 0.9 keV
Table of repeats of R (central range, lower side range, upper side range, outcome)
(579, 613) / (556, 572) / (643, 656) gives 1.6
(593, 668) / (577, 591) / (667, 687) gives 1.4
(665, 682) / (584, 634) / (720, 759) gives -1.0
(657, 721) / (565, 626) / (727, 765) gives -2.1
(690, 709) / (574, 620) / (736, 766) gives -0.2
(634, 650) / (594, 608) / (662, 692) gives -0.3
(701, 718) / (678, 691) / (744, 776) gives 1.1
